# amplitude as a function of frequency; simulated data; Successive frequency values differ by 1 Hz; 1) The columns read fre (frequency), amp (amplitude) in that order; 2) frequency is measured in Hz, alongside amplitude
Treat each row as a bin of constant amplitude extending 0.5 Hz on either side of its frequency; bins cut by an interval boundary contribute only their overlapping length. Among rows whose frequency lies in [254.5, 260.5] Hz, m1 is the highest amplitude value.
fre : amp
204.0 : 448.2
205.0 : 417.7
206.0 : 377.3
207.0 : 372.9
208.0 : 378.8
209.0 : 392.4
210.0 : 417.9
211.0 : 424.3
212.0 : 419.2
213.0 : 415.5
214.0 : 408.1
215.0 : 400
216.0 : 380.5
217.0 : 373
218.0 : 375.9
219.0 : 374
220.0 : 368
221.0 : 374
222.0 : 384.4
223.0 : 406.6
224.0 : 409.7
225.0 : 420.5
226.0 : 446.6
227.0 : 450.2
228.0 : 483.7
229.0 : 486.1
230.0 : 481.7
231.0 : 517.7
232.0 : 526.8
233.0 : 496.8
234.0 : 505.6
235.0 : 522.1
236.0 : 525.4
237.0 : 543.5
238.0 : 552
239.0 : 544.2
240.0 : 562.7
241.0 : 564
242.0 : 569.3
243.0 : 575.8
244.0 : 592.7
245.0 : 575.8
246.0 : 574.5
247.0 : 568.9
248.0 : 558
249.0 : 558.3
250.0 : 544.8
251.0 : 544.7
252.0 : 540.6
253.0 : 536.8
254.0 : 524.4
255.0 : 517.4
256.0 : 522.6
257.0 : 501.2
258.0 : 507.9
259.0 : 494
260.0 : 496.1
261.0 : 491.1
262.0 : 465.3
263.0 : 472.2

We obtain 522.6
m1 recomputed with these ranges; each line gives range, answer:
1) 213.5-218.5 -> 408.1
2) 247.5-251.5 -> 558.3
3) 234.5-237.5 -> 543.5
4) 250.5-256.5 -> 544.7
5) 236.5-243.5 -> 575.8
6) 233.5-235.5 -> 522.1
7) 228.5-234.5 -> 526.8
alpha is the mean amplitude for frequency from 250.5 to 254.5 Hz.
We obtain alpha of 537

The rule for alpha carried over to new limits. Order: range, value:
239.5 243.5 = 568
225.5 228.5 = 460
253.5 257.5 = 516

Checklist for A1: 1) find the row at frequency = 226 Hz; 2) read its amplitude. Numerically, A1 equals 446.6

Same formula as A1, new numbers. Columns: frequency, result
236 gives 525.4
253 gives 536.8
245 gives 575.8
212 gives 419.2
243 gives 575.8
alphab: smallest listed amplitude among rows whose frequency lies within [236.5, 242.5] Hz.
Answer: 543.5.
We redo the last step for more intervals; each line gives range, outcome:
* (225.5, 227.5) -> 446.6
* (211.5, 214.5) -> 408.1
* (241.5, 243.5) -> 569.3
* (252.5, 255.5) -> 517.4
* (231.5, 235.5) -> 496.8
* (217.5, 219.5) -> 374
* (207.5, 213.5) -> 378.8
